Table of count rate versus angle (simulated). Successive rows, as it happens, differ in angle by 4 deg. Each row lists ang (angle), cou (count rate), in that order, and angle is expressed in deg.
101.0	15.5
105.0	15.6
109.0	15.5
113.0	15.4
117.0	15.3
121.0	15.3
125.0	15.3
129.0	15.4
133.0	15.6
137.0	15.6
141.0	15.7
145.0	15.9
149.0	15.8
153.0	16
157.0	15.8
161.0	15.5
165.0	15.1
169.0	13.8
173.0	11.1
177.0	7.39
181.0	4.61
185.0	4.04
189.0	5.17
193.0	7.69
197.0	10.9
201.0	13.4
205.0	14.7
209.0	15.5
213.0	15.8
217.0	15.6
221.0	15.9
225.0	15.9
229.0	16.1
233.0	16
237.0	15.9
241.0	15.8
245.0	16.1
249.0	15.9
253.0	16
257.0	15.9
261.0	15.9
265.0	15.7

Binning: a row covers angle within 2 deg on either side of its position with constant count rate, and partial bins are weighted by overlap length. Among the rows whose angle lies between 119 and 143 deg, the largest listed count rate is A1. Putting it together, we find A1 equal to 15.7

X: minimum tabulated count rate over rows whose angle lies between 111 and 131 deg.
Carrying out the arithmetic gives 15.3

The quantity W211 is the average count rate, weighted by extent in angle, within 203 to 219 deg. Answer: 15.4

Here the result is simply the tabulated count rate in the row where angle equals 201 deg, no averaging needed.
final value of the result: 13.4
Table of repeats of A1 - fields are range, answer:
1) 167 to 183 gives 13.8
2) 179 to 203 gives 13.4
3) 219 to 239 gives 16.1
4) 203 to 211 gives 15.5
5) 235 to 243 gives 15.9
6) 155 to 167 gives 15.8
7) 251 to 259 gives 16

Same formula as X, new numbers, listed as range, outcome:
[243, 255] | 15.9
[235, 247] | 15.8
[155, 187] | 4.04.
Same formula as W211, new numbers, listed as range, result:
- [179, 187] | 4.33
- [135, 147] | 15.7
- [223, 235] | 16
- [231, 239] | 15.9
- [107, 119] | 15.4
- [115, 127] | 15.3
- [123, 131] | 15.4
